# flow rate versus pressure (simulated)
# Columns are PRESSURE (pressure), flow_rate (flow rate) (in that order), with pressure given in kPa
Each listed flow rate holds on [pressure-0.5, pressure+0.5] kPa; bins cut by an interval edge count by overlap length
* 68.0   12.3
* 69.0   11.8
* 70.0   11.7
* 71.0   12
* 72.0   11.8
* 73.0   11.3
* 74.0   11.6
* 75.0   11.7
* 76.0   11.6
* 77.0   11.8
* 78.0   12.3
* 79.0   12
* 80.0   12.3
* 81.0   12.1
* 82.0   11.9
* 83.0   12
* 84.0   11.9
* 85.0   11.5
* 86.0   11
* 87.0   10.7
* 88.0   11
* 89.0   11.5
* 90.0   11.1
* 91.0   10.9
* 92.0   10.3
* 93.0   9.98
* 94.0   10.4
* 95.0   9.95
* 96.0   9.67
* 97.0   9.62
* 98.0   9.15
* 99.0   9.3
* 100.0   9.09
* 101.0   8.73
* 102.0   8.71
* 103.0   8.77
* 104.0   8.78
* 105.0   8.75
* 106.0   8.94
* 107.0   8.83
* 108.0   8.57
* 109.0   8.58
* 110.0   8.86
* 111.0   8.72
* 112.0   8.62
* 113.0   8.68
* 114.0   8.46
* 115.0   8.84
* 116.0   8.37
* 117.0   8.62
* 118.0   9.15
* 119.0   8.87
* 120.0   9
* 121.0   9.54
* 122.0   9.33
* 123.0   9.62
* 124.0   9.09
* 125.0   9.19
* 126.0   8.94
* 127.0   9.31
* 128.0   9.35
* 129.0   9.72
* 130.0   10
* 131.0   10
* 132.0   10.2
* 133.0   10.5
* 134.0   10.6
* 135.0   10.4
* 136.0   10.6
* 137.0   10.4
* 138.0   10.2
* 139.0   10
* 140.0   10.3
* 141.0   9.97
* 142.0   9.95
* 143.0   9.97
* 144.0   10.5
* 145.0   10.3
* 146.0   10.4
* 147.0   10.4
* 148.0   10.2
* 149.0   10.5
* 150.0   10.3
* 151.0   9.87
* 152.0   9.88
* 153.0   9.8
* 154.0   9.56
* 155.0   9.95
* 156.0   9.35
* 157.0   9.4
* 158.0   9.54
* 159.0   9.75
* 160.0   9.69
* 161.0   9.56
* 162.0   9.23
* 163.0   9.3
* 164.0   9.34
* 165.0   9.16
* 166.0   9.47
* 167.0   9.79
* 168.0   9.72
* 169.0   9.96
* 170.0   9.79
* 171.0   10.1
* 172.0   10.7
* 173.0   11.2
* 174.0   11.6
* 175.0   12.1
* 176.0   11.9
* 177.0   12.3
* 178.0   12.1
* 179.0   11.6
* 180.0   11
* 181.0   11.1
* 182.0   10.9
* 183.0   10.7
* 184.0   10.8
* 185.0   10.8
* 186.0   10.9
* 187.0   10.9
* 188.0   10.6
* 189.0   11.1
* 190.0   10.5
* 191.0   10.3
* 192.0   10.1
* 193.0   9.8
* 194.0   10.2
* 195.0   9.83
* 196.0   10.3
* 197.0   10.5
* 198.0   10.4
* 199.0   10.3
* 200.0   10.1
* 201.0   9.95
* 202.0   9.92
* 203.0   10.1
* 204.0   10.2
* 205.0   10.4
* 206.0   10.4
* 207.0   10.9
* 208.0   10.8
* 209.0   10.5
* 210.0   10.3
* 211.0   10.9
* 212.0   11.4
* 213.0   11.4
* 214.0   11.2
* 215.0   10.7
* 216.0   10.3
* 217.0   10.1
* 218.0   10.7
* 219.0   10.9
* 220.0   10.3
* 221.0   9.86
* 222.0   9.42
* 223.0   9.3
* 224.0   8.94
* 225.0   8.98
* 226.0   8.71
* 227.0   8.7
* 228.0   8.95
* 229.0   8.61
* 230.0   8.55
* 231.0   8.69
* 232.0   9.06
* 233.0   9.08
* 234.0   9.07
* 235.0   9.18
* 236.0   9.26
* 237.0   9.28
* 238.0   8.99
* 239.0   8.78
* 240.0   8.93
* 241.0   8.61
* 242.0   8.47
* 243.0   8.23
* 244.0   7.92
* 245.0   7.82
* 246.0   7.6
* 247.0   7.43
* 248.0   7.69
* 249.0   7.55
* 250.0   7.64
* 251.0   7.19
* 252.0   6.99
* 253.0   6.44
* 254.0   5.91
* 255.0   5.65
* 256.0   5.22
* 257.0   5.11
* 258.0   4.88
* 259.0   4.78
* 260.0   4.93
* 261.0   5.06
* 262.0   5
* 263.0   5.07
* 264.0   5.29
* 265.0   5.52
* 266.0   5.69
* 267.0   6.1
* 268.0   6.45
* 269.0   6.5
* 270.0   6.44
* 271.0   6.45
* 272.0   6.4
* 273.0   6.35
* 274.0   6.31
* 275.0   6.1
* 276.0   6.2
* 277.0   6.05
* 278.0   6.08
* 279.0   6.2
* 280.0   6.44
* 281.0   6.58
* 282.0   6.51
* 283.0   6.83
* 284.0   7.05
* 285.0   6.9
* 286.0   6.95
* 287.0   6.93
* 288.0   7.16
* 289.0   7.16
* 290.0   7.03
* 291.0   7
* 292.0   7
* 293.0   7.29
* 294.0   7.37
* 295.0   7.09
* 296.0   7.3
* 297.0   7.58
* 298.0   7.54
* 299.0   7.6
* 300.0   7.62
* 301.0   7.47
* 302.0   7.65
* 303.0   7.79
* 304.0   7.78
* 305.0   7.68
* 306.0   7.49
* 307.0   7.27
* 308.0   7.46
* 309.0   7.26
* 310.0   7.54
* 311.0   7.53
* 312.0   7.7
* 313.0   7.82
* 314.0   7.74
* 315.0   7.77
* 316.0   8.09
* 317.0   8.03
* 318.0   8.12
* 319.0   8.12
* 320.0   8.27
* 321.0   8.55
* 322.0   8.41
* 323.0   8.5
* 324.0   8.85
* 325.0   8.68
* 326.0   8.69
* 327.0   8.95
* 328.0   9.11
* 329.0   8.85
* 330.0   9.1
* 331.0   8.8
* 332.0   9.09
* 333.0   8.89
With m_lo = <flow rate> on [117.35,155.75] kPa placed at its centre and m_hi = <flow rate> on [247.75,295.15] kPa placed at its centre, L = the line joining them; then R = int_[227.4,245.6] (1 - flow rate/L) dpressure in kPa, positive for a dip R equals -3.74 kPa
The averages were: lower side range 9.88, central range 8.74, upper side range 6.33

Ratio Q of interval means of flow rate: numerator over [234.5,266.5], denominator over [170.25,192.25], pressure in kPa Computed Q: 0.63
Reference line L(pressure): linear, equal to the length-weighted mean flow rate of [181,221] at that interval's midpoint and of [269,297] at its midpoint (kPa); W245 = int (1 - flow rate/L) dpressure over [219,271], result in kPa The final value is 6.16 kPa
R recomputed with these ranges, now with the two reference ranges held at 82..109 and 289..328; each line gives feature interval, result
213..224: -1.96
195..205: -1.44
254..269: 5.21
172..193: -4.62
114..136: 0.47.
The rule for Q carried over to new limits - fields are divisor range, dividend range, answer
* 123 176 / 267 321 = 0.72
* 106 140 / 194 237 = 1.06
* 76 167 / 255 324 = 0.70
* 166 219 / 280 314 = 0.69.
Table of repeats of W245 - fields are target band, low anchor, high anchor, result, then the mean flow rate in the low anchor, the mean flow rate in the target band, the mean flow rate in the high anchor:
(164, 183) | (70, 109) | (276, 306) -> -3.5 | 10.6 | 10.8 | 7.08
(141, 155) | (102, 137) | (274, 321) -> -1.9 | 9.24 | 10.1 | 7.27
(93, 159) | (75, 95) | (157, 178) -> 7.7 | 11.4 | 9.53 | 10.2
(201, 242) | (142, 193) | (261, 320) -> -4.1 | 10.4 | 9.75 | 6.95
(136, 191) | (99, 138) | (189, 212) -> -2.7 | 9.24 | 10.3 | 10.3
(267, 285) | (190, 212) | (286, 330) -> 4.5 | 10.3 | 6.41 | 7.79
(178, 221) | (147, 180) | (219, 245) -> -4.6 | 10.2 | 10.6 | 8.97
